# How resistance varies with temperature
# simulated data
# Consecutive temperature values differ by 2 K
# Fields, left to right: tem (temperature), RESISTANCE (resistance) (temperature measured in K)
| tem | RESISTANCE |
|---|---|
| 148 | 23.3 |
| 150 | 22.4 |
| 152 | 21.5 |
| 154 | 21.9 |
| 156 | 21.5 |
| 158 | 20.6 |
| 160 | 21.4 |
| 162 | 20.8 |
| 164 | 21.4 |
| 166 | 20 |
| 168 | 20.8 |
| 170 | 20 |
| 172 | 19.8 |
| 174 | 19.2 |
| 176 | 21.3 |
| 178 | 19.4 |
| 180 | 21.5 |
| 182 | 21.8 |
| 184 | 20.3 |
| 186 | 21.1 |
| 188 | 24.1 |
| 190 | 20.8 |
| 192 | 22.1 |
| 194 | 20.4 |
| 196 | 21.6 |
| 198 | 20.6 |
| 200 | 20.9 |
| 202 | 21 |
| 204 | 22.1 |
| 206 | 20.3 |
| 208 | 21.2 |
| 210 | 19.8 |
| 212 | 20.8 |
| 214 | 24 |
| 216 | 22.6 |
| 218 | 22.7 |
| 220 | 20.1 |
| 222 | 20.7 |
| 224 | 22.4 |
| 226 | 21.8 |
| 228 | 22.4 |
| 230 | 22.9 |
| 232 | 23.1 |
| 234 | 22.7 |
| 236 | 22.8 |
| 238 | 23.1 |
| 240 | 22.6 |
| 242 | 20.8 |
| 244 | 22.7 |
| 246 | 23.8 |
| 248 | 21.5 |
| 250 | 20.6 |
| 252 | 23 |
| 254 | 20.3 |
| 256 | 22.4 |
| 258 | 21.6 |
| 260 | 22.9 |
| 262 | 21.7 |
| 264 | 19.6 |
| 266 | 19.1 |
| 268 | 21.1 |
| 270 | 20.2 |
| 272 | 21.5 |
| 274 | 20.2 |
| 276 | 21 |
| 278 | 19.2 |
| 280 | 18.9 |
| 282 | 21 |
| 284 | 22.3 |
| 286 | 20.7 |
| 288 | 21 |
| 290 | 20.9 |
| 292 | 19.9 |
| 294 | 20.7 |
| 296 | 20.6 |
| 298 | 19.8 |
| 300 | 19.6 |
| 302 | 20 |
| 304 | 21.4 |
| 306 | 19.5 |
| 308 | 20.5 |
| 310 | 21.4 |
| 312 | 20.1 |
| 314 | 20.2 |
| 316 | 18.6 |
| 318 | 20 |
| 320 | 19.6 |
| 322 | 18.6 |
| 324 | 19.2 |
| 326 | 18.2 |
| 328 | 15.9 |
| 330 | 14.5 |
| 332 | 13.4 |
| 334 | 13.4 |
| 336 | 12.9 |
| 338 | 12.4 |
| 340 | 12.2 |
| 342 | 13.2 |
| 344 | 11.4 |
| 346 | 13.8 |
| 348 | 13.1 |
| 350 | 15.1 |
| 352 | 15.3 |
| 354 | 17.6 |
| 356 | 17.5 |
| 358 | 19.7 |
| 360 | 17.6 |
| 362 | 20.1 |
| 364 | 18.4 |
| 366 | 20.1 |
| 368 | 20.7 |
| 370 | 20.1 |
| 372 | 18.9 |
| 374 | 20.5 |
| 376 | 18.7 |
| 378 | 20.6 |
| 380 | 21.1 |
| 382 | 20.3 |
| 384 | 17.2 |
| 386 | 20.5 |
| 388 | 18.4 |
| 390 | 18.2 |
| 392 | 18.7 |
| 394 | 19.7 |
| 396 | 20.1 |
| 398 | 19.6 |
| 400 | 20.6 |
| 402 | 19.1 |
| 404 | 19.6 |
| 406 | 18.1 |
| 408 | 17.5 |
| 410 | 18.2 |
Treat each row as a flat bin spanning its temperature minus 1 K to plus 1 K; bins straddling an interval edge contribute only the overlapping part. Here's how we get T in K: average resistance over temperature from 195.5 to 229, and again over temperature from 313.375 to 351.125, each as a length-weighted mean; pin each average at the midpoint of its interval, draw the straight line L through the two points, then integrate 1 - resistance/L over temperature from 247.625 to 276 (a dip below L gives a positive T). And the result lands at -3.1 K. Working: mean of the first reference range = 21.5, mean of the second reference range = 15.5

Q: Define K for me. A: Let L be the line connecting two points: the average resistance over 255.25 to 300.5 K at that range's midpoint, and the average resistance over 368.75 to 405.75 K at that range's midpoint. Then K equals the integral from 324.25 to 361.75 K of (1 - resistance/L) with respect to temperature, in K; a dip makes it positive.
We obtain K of 9.3 K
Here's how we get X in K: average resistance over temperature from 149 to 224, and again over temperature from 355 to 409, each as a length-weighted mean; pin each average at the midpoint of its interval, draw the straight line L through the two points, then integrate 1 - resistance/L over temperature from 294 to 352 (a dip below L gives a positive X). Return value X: 8.1 K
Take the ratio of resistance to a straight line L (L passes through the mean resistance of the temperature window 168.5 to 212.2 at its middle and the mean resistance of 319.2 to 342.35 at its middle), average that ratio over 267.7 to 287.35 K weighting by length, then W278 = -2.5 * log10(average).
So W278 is -0.18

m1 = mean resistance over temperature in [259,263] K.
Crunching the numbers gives 22.3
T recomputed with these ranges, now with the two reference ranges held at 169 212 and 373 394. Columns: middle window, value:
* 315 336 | 3.1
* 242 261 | -1.5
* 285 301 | -0.2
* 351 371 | 0.9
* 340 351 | 3.6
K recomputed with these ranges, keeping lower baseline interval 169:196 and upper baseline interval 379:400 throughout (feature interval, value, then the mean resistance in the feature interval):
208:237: -1.95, 22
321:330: 1.05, 17.6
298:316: -0.16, 20.2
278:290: -0.27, 20.7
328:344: 5.34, 13.2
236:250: -1.24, 22.3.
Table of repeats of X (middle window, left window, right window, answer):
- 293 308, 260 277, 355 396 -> 0.0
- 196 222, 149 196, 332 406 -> -1.2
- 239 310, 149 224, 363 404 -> -1.7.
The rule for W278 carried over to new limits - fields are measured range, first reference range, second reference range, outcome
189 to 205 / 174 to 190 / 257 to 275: 0.00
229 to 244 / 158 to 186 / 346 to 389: -0.14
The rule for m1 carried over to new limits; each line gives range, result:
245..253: 22.2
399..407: 19.4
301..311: 20.6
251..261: 22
